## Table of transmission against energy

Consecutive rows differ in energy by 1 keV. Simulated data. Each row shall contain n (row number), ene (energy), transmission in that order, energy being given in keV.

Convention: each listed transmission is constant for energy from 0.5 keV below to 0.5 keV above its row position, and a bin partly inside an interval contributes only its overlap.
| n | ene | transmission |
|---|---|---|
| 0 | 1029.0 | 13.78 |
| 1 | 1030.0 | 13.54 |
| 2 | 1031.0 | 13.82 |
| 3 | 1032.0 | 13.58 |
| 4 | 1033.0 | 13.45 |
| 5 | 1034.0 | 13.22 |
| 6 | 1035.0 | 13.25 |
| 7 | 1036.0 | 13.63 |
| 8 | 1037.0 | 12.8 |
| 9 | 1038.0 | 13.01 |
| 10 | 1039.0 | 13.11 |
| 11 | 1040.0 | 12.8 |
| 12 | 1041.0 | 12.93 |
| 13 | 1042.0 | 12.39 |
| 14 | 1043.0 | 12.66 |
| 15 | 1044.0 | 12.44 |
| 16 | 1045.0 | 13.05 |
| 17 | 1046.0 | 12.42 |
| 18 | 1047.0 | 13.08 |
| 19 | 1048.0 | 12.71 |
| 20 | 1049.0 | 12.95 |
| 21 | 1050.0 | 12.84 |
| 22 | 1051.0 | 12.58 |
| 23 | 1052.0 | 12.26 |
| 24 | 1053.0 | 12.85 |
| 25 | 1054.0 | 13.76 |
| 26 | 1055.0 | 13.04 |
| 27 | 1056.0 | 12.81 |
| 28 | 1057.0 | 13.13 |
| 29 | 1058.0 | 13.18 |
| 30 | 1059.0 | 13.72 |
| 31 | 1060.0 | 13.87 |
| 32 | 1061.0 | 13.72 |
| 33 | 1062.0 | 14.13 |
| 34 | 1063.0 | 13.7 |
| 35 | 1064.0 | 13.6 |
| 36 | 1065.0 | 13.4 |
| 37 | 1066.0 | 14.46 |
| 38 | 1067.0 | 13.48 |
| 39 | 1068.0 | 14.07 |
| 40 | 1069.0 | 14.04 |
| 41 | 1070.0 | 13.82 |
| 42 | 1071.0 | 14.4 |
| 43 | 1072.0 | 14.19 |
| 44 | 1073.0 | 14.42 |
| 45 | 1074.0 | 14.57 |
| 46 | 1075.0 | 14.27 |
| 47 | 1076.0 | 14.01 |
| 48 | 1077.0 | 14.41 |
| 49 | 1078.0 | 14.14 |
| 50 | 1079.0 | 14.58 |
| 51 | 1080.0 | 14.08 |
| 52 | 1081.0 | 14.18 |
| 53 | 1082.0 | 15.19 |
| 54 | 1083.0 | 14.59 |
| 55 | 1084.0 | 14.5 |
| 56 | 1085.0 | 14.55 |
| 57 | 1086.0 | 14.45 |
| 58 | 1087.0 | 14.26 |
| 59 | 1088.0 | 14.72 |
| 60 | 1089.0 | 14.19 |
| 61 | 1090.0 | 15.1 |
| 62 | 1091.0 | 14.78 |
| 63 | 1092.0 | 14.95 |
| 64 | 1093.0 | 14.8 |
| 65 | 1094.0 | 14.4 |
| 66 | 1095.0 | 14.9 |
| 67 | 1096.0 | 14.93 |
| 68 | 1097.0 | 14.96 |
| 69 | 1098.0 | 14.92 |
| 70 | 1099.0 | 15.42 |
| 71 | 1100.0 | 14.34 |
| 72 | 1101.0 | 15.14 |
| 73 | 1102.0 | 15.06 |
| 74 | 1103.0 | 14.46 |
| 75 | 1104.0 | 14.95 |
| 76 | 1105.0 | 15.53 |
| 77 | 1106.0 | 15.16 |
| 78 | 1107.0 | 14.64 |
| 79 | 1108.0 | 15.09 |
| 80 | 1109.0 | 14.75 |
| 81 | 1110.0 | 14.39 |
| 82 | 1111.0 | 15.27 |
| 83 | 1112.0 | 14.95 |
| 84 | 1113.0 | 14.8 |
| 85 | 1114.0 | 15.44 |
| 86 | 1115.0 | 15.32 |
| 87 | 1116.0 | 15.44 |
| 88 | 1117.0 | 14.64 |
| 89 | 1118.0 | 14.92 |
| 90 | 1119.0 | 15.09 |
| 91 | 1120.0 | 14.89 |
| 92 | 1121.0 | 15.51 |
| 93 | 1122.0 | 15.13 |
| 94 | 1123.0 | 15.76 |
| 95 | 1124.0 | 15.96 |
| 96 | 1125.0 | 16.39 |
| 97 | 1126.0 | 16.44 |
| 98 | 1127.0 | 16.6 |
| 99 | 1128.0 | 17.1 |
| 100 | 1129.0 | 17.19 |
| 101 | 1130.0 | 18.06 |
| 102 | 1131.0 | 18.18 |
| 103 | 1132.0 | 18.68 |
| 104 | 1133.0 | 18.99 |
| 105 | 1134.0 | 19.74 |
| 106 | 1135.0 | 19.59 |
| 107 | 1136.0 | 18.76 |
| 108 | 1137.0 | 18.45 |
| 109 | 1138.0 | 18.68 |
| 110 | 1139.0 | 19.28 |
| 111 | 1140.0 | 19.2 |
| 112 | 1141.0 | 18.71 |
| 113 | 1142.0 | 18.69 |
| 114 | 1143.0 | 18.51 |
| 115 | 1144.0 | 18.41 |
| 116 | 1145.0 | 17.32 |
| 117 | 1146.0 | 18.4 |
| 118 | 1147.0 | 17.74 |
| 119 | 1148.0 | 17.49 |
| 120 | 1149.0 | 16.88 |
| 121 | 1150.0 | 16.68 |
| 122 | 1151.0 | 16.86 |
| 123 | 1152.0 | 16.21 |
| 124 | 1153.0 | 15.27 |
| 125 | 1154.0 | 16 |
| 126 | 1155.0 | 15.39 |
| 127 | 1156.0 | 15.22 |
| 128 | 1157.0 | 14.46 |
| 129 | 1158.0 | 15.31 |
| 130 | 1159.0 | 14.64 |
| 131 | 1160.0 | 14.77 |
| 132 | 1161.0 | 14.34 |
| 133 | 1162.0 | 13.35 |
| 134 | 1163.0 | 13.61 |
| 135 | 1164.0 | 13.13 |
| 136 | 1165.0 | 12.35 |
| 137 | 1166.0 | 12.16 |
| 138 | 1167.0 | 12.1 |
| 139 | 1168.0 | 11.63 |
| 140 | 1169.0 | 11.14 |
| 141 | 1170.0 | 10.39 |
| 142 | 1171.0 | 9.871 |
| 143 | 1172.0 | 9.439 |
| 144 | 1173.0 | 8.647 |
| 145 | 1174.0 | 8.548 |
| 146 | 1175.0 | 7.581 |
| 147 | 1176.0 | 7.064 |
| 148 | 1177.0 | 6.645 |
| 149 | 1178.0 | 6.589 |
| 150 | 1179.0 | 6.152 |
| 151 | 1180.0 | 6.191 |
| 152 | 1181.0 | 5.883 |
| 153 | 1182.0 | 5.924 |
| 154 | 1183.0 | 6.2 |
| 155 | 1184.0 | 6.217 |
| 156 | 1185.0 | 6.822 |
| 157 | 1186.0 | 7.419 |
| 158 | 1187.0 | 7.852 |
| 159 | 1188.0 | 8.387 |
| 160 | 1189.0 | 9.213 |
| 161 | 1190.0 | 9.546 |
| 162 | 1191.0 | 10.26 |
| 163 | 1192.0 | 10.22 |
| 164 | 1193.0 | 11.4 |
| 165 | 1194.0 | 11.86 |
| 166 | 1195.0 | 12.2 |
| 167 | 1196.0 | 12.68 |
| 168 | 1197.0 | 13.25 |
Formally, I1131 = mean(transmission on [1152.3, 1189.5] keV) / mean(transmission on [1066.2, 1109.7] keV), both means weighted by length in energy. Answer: 0.72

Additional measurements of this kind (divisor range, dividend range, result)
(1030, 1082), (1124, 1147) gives 1.35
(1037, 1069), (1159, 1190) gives 0.71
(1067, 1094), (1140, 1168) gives 1.09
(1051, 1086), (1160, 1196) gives 0.69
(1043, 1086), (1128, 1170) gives 1.19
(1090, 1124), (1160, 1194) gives 0.63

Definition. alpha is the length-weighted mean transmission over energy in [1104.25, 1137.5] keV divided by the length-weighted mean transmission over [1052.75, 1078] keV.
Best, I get 1.18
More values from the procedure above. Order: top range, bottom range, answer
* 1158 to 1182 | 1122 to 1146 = 0.57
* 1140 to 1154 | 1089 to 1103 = 1.18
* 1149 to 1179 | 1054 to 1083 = 0.89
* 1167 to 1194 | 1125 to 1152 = 0.47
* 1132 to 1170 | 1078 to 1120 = 1.09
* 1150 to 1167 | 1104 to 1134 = 0.91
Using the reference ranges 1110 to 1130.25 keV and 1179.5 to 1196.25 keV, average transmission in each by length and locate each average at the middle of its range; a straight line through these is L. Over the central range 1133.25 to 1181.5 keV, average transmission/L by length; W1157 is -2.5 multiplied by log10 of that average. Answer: -0.16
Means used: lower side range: 15.7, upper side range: 8.66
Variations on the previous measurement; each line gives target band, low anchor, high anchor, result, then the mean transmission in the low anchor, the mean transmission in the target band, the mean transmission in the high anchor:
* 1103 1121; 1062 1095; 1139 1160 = 0.04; 14.3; 15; 16.9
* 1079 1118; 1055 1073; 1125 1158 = 0.04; 13.7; 14.8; 17.5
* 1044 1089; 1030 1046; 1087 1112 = 0.01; 13.1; 13.8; 14.9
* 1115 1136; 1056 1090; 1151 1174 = -0.23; 14.1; 16.7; 13.1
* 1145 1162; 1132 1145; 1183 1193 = -0.02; 18.8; 15.9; 8.47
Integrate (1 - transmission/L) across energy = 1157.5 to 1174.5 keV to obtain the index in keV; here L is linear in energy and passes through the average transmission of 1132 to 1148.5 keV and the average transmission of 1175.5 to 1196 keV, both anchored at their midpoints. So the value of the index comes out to 1.0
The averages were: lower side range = 18.6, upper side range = 8.21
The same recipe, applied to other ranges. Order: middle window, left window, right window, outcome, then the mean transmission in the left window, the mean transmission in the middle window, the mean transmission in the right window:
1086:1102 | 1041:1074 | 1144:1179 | -1.8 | 13.4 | 14.8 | 13.1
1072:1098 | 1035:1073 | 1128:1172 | -0.7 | 13.3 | 14.6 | 16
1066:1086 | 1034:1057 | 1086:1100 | -0.3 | 12.9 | 14.3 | 14.8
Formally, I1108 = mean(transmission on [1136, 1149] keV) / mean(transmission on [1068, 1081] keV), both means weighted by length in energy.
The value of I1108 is 1.3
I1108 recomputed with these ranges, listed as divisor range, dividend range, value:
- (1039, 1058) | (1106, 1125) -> 1.18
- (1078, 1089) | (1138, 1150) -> 1.26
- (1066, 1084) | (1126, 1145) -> 1.29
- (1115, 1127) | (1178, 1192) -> 0.48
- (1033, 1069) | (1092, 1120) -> 1.13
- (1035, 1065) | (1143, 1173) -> 1.11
